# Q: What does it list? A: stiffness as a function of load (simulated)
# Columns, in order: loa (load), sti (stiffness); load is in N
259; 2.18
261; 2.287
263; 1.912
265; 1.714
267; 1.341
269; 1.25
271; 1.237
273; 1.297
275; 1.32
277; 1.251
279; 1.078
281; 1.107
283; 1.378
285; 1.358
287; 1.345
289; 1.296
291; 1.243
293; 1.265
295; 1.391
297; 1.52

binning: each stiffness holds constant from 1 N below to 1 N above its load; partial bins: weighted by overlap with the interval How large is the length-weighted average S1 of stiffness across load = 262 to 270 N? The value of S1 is 1.55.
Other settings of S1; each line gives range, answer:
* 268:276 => 1.28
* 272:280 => 1.24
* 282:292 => 1.32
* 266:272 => 1.28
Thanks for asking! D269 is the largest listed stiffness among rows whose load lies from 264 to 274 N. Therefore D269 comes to 1.714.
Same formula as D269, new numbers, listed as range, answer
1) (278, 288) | 1.378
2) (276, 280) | 1.251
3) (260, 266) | 2.287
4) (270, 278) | 1.32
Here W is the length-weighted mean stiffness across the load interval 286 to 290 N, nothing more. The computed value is 1.32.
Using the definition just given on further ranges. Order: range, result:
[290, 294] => 1.25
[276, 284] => 1.2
